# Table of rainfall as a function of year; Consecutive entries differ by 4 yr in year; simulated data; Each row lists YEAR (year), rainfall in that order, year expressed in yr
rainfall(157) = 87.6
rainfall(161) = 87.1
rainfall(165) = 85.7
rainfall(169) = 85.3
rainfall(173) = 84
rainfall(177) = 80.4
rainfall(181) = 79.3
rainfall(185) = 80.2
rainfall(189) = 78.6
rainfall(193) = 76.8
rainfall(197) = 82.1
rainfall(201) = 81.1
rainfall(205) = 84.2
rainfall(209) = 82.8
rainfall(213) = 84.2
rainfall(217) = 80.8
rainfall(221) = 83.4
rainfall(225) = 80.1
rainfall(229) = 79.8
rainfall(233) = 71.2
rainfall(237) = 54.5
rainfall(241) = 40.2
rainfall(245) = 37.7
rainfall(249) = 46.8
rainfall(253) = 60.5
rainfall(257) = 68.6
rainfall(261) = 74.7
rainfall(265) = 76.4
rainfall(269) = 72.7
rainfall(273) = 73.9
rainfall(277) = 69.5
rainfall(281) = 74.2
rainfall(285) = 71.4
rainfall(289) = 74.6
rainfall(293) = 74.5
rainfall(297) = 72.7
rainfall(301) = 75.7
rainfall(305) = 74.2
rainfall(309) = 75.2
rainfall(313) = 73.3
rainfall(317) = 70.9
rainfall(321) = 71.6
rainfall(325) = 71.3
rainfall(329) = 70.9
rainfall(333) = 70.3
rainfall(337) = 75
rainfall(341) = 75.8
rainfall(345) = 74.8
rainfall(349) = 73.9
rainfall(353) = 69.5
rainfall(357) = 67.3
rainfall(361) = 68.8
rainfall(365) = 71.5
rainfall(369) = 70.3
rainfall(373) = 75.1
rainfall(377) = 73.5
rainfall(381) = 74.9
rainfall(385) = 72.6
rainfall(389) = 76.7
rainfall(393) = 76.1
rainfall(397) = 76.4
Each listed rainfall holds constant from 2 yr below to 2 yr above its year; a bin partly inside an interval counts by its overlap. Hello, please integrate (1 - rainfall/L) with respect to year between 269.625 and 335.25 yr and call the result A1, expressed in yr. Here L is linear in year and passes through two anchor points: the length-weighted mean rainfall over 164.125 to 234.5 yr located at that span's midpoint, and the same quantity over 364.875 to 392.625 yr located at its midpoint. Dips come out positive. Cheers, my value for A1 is 3.5 yr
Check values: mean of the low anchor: 81.1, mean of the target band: 72.8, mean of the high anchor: 73.8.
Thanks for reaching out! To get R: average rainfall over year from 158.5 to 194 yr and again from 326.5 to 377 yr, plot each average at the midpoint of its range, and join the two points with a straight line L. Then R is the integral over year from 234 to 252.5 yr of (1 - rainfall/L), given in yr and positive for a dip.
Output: 7.28 yr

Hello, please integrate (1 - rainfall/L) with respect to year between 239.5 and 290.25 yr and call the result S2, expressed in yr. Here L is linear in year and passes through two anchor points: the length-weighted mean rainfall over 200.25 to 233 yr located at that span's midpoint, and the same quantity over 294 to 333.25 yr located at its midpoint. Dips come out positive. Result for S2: 8.0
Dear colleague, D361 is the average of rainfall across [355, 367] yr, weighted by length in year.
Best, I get 69.2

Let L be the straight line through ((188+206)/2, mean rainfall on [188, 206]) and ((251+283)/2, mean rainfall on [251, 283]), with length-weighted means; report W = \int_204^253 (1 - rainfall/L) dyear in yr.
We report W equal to 5.5 yr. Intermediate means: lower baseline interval 80.5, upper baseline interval 71.3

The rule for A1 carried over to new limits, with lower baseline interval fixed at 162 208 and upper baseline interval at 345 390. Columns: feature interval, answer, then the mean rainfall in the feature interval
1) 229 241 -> 2.6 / 61.9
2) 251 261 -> 1.5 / 66.6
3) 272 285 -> 0.8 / 72.3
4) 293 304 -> 0.2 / 74.3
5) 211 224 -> -0.4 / 82.6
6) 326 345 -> 0.2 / 73.1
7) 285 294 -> 0.3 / 73.9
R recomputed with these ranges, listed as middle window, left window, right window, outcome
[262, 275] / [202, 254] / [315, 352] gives -0.79 yr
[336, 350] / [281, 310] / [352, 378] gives -0.61 yr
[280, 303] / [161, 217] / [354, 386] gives 0.70 yr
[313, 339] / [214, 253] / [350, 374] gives -1.20 yr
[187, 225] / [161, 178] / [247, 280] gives -1.70 yr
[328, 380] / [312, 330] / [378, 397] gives 0.84 yr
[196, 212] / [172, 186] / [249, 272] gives -1.16 yr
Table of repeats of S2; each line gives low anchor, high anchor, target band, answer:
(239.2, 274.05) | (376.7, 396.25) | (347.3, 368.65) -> 0.52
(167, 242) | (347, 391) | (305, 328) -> 0.45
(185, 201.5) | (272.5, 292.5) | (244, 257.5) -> 4.00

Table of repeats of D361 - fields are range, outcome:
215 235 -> 79.1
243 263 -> 57.7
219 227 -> 81.8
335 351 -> 74.9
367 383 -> 73.4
